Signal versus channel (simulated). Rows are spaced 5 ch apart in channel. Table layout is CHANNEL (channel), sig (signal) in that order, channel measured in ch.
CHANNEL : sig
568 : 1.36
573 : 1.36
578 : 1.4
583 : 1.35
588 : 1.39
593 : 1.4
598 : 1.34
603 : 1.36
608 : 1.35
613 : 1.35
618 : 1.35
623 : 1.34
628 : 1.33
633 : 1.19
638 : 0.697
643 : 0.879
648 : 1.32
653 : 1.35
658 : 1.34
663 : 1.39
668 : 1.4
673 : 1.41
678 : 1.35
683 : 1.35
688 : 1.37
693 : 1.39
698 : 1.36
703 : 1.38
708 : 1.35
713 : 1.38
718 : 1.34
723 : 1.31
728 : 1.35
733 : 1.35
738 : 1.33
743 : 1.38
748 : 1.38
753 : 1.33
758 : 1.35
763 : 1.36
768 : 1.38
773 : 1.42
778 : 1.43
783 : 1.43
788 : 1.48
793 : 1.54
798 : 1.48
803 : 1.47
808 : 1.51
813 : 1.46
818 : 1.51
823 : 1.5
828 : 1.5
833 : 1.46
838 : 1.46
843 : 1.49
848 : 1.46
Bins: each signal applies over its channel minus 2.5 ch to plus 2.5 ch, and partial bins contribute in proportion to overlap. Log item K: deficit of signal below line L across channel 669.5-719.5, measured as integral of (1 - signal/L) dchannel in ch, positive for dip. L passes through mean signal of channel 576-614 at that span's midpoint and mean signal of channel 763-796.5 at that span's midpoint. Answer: 1.4 ch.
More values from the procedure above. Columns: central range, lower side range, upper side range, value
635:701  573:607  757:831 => 5.98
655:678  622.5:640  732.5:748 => -3.39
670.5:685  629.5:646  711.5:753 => -3.18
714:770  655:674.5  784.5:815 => 3.56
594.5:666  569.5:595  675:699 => 5.91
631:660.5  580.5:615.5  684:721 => 5.10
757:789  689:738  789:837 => 0.68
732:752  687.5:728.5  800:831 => 0.60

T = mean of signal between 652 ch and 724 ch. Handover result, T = 1.37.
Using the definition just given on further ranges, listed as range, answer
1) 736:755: 1.36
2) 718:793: 1.38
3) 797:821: 1.49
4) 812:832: 1.49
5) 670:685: 1.37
